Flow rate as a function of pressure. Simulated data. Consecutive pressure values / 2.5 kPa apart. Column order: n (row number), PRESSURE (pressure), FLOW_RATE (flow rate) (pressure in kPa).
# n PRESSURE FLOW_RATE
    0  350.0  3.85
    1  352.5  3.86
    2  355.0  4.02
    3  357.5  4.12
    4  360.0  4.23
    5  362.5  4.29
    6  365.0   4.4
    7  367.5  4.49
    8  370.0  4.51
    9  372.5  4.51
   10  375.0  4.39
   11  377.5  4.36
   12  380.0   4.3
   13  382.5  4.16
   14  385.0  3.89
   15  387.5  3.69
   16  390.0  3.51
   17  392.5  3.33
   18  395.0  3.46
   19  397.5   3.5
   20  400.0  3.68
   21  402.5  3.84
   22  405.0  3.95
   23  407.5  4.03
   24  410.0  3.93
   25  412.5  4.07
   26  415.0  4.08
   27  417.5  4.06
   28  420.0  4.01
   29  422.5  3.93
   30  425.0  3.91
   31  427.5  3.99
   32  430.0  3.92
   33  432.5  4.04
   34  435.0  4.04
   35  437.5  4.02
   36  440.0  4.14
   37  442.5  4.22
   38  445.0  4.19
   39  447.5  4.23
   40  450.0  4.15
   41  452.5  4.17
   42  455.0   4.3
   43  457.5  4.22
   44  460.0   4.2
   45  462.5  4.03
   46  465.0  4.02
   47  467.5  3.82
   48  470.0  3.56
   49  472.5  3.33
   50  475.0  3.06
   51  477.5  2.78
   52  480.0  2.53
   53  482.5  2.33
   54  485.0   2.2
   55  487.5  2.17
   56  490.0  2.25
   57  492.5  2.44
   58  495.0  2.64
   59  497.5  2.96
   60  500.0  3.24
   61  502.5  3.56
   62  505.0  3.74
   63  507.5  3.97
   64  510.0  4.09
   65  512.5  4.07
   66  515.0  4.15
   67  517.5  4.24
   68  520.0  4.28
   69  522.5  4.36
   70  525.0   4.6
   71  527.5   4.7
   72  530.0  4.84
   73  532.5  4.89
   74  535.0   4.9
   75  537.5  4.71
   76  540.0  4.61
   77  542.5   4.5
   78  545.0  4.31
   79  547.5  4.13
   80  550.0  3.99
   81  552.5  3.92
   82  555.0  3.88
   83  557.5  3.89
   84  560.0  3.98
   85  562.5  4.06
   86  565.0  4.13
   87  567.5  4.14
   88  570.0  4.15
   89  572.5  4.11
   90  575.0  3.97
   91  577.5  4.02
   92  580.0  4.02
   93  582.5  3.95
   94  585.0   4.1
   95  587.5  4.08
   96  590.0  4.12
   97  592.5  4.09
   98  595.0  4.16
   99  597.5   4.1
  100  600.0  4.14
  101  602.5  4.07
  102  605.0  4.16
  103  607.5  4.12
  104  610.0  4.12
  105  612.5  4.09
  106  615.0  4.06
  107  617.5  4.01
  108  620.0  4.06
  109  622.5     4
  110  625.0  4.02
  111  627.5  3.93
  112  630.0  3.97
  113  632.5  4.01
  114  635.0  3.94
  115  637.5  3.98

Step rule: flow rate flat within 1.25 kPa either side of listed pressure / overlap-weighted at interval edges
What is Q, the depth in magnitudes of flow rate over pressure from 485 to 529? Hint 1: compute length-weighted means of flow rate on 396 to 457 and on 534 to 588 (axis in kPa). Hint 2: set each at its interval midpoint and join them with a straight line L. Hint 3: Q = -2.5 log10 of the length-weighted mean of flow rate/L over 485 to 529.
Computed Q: 0.15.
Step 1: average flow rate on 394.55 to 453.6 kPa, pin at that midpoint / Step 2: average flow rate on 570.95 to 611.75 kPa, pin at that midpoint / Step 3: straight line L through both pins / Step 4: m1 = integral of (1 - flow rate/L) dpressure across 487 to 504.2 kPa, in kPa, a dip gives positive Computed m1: 5.2 kPa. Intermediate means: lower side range 3.99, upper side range 4.08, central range 2.8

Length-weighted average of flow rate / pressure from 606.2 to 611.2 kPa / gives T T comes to 4.12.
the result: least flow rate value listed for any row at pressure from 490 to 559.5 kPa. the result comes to 2.25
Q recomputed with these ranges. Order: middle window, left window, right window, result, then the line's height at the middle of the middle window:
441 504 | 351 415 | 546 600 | 0.189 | 4.04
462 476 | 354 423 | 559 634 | 0.118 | 4.04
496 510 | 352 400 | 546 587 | 0.145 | 4.04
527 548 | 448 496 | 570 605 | -0.235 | 3.74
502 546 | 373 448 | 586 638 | -0.092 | 4.02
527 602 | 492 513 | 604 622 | -0.117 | 3.79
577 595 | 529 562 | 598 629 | 0.030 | 4.18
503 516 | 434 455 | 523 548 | 0.133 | 4.49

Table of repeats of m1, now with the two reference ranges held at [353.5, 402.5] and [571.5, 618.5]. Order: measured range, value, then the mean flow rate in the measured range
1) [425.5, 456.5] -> -0.5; 4.11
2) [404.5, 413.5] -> 0.1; 4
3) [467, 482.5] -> 3.7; 3.08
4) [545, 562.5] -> 0.3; 4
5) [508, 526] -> -0.8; 4.24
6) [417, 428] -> 0.2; 3.97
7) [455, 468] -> -0.1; 4.09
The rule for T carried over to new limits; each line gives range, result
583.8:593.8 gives 4.1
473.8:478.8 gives 2.91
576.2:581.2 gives 4.02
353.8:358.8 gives 4.07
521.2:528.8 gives 4.55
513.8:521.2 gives 4.22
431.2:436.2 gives 4.04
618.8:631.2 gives 4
